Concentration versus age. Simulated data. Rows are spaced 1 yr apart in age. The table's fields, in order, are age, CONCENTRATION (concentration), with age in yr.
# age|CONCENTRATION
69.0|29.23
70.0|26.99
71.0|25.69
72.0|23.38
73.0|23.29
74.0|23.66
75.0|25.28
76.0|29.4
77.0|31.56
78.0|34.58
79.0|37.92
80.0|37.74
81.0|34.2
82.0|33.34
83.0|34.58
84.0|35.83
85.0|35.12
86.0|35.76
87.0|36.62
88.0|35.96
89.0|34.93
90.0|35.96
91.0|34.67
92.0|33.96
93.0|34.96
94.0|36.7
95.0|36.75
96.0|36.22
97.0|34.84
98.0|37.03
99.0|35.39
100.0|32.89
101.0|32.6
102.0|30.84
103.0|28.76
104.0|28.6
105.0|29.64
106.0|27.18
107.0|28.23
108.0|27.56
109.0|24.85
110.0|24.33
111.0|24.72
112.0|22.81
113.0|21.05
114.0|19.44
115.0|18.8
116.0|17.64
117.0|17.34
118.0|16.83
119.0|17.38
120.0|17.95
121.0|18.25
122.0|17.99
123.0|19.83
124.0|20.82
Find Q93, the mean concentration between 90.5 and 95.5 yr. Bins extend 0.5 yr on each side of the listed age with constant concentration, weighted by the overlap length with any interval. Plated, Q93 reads 35.4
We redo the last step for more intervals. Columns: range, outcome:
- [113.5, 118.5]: 18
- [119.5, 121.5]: 18.1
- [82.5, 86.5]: 35.3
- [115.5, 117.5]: 17.5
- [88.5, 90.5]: 35.4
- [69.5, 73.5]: 24.8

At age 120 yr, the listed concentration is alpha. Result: 17.95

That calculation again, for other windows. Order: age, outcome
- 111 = 24.72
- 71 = 25.69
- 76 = 29.4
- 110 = 24.33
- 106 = 27.18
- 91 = 34.67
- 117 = 17.34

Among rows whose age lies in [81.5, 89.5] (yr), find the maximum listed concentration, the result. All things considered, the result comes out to 36.62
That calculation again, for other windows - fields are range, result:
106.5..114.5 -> 28.23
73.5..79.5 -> 37.92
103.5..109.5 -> 29.64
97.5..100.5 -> 37.03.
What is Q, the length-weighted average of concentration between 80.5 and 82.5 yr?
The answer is 33.8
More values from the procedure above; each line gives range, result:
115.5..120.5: 17.4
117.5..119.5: 17.1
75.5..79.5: 33.4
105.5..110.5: 26.4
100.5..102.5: 31.7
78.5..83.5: 35.6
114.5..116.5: 18.2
